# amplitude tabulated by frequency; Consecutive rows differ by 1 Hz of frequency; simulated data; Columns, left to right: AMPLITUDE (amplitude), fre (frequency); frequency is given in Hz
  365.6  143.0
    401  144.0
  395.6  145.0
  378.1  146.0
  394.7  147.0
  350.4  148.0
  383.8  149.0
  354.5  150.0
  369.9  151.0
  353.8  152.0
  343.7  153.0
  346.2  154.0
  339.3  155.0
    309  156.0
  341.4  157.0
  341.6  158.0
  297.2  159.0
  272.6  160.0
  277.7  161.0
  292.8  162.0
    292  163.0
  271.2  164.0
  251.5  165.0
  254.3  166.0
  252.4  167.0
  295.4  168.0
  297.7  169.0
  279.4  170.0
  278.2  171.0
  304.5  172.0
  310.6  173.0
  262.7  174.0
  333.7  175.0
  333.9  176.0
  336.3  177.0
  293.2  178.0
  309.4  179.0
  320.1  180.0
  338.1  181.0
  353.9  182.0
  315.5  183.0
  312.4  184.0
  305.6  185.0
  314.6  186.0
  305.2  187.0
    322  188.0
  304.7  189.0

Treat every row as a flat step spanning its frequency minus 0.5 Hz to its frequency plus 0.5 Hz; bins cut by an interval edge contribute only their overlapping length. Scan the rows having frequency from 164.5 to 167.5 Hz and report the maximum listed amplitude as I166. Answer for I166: 254.3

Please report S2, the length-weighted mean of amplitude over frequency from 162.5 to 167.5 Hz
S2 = 264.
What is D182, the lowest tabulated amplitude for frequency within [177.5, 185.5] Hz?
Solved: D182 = 293.2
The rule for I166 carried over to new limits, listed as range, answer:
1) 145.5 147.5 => 394.7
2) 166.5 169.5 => 297.7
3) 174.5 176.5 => 333.9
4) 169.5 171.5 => 279.4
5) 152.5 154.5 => 346.2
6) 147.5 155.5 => 383.8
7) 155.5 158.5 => 341.6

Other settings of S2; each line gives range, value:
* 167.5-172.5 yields 291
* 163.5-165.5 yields 261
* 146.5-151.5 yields 371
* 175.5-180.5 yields 319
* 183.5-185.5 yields 309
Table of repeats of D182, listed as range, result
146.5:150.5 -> 350.4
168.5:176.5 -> 262.7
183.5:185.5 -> 305.6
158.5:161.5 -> 272.6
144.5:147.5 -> 378.1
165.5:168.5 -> 252.4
